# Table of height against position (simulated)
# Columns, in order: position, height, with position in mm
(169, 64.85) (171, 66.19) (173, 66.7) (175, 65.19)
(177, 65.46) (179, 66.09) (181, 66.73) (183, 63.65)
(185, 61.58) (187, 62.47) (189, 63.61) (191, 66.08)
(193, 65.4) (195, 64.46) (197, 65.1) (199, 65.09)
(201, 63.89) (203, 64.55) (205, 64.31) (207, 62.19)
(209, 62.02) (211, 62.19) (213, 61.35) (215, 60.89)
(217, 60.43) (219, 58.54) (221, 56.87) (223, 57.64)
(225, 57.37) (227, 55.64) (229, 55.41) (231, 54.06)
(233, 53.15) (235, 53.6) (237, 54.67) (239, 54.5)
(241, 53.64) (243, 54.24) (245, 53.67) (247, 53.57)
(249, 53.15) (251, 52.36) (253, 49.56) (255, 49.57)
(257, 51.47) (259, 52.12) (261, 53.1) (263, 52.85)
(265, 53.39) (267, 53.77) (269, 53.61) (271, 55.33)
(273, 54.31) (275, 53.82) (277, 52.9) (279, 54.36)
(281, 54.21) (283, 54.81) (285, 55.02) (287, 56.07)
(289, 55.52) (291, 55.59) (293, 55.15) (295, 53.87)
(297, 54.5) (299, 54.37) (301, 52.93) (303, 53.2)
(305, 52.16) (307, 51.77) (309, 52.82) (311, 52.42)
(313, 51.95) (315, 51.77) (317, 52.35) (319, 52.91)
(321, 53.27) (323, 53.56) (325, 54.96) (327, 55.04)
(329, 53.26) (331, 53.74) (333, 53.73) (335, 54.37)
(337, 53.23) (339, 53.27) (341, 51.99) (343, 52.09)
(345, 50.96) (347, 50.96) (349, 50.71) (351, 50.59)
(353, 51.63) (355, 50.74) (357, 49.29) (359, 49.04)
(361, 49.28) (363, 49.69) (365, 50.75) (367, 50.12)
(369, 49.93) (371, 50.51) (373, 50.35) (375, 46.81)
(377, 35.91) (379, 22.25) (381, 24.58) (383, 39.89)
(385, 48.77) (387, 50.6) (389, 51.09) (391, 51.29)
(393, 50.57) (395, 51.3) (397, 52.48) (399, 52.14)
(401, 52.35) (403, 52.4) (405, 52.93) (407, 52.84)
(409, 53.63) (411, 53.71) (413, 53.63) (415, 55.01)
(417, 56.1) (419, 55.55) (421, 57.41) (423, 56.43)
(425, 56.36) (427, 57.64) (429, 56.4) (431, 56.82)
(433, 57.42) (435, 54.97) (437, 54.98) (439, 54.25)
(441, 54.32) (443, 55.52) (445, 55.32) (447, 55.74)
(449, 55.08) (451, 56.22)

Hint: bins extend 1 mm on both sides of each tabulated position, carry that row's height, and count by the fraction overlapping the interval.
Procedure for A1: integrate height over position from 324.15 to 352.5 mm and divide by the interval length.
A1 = 52.7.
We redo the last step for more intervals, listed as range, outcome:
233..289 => 53.5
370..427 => 49.7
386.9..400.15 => 51.4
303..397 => 49.8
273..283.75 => 54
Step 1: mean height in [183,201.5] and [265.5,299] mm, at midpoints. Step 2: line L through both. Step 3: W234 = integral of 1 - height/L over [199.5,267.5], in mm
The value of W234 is 4.1 mm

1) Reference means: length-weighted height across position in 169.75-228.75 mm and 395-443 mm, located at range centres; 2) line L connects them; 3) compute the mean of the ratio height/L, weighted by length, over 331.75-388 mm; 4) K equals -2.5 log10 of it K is 0.19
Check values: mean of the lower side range 62.7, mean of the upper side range 54.7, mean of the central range 48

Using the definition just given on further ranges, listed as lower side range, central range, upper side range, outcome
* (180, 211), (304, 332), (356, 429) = 0.04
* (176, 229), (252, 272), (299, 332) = 0.10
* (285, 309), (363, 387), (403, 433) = 0.26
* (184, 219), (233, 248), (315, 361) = 0.12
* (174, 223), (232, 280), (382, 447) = 0.14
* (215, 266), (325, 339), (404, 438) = 0.02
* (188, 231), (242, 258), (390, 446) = 0.15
